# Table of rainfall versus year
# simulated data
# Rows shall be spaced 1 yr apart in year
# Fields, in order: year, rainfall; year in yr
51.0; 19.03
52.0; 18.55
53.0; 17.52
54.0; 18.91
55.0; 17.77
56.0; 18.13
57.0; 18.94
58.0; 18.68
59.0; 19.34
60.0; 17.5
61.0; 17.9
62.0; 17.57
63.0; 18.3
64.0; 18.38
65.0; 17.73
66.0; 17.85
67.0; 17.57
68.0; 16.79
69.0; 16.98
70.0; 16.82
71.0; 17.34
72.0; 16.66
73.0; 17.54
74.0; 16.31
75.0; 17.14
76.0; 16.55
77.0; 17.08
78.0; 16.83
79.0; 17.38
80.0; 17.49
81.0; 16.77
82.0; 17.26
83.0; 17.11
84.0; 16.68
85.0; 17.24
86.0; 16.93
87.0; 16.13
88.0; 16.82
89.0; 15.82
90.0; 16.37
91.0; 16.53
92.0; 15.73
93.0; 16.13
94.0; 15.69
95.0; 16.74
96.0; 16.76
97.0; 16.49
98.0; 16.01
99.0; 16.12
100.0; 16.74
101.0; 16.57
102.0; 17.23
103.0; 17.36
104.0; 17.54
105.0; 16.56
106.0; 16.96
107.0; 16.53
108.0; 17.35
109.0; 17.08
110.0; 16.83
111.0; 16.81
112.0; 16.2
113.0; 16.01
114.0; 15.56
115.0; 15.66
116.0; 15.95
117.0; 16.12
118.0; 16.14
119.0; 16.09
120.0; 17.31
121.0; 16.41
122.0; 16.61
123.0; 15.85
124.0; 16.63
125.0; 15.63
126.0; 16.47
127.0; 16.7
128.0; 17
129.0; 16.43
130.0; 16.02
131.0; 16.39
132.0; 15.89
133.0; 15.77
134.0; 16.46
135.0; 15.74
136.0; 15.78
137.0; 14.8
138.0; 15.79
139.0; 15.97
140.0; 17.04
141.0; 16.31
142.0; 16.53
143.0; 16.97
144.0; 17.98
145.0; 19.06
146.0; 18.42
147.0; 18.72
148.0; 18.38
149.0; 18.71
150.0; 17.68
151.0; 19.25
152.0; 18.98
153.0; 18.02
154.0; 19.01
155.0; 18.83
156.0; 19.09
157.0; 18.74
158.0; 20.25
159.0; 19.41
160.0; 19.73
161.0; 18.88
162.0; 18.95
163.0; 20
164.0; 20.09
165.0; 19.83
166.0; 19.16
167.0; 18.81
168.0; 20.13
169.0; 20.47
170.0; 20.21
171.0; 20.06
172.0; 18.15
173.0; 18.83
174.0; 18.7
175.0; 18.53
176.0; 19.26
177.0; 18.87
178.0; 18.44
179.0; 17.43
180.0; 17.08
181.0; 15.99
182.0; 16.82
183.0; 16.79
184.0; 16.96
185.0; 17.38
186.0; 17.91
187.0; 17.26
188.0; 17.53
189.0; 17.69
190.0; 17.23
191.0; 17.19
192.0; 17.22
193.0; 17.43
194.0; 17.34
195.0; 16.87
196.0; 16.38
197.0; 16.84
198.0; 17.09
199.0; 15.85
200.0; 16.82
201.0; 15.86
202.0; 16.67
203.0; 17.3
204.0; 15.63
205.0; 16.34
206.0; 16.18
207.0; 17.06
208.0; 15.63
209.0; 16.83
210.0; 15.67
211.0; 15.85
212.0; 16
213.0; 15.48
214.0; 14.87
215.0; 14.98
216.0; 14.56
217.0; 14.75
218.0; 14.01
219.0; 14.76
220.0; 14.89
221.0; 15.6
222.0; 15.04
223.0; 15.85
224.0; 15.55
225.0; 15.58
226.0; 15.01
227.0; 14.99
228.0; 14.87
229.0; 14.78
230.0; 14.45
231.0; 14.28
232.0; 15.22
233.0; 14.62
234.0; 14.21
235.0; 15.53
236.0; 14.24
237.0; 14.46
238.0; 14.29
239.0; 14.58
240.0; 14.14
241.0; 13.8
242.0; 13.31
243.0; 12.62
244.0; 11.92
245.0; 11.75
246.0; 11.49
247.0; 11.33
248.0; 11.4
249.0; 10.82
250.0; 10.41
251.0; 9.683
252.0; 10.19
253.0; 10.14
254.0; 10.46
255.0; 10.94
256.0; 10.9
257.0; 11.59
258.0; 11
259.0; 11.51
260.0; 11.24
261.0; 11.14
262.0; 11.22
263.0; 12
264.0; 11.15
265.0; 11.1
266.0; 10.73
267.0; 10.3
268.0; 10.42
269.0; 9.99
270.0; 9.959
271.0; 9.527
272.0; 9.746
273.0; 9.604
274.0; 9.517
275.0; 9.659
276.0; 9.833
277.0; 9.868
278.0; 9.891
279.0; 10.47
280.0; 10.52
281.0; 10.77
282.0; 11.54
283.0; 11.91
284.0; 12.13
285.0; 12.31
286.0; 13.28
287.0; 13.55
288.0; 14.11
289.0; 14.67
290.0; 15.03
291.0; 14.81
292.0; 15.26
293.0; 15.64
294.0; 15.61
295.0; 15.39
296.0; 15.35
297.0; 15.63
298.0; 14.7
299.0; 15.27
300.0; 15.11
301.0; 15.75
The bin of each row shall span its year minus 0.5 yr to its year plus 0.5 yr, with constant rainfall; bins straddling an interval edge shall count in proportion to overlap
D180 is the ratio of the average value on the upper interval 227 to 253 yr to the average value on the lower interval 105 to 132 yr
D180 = 0.8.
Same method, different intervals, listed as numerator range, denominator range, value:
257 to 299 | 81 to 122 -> 0.73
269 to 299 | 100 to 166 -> 0.72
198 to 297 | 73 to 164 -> 0.78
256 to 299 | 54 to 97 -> 0.70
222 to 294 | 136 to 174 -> 0.67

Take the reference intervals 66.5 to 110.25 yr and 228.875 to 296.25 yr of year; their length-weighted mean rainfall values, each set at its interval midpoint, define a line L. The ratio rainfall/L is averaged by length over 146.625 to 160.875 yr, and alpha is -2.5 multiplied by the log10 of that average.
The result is -0.25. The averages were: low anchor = 16.8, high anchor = 12.2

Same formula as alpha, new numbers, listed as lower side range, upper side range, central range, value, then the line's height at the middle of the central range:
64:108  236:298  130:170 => -0.198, 15.1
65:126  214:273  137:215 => -0.215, 14.5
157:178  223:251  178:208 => 0.023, 17.3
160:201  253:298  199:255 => 0.059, 15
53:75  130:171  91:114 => 0.084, 17.9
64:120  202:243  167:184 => -0.175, 15.7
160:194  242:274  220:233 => -0.098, 13.8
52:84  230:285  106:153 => -0.078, 15.6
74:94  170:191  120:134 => 0.058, 17.2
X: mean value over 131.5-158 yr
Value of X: 17.5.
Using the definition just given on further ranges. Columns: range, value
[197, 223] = 15.8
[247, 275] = 10.6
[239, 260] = 11.5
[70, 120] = 16.6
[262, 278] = 10.2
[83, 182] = 17.4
